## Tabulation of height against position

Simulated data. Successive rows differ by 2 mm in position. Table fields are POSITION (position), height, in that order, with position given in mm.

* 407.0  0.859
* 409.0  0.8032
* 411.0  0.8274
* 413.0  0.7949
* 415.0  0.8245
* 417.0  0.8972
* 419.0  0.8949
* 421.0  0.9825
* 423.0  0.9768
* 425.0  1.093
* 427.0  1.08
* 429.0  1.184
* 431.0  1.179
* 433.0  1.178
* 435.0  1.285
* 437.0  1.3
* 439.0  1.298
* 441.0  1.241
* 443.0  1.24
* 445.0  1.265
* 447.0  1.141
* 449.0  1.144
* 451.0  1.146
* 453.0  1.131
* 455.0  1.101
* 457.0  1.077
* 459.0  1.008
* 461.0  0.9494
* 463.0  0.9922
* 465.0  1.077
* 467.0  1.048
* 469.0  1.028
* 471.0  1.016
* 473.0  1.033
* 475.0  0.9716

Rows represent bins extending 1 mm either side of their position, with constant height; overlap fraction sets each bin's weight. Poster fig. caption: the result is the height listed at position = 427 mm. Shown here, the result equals 1.08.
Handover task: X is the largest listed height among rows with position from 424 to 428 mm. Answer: 1.093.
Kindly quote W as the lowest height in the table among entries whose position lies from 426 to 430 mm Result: 1.08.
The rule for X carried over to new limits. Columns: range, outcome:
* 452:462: 1.131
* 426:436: 1.285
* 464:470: 1.077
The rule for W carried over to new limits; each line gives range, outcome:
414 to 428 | 0.8245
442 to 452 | 1.141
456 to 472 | 0.9494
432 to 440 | 1.178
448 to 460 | 1.008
